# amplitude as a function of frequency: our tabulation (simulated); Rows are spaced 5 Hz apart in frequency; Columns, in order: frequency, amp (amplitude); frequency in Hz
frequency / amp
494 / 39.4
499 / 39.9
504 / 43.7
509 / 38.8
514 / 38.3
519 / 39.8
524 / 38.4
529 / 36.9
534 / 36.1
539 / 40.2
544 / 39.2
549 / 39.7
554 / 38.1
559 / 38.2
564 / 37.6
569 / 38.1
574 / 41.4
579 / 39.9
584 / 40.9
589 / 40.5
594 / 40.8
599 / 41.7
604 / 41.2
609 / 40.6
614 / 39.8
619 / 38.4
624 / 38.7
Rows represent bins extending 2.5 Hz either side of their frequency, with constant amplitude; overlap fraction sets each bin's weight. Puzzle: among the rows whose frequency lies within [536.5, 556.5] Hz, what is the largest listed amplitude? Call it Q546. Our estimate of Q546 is 40.2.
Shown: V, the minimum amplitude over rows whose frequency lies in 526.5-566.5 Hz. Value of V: 36.1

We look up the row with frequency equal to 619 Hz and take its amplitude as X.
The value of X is 38.4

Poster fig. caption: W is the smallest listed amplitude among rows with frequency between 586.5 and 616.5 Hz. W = 39.8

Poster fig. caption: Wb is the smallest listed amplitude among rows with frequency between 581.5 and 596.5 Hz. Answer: 40.5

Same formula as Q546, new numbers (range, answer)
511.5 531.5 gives 39.8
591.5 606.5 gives 41.7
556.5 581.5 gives 41.4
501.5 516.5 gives 43.7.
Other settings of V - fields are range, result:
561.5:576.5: 37.6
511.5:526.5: 38.3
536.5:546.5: 39.2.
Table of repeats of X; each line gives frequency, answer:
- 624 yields 38.7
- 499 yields 39.9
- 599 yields 41.7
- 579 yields 39.9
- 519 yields 39.8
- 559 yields 38.2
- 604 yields 41.2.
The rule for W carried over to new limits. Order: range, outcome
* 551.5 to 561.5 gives 38.1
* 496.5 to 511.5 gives 38.8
